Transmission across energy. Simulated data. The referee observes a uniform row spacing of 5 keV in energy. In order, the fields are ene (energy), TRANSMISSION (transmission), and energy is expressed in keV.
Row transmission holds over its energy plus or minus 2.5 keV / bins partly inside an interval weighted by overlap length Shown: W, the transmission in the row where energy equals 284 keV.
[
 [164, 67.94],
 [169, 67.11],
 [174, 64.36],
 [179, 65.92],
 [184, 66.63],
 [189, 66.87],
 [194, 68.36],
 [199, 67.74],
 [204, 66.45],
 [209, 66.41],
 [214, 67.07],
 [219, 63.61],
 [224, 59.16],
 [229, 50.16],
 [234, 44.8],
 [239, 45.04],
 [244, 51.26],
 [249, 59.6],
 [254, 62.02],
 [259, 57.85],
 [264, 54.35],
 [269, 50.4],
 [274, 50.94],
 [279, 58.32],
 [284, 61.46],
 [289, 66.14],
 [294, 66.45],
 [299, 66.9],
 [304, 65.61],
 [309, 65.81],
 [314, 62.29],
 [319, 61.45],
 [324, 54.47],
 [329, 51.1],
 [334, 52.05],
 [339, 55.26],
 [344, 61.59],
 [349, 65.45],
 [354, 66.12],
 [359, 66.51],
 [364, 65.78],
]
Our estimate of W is 61.46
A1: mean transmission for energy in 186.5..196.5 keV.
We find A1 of 67.6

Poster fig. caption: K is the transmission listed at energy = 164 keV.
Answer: 67.94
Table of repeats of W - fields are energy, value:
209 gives 66.41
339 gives 55.26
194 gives 68.36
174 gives 64.36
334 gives 52.05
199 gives 67.74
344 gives 61.59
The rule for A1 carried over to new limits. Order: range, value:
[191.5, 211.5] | 67.2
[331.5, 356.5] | 60.1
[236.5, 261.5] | 55.2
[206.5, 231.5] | 61.3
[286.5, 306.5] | 66.3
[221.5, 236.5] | 51.4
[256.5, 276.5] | 53.4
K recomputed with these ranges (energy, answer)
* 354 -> 66.12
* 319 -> 61.45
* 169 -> 67.11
